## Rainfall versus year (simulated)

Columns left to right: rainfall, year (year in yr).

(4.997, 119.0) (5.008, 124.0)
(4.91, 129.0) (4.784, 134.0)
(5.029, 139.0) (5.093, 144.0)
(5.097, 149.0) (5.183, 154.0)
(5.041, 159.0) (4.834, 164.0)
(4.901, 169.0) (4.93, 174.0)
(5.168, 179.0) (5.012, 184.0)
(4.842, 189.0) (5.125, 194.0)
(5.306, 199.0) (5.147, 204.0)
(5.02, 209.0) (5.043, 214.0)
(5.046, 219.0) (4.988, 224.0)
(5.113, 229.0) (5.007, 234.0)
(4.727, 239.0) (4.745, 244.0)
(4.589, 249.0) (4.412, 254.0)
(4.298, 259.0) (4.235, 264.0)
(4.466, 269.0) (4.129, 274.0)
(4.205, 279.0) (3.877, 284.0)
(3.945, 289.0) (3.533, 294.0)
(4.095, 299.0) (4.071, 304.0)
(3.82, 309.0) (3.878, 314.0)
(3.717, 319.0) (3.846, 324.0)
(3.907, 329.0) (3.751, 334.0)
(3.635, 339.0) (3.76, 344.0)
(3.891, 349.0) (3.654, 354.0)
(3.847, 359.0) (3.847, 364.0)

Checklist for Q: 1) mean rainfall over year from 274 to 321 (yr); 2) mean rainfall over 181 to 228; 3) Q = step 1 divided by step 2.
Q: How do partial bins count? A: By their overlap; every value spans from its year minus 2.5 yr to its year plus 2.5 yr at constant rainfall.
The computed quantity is 0.77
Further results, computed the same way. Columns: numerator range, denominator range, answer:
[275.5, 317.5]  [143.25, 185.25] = 0.78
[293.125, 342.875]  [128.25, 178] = 0.77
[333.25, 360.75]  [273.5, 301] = 0.95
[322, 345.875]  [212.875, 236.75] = 0.75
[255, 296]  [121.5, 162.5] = 0.82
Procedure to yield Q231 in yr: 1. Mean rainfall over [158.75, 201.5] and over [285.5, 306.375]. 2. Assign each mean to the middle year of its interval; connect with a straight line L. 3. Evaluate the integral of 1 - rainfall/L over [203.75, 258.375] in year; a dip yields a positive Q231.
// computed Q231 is -4.0 yr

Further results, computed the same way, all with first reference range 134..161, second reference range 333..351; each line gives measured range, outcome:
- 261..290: 0.3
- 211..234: -2.5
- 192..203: -1.1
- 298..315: 0.1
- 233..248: -1.2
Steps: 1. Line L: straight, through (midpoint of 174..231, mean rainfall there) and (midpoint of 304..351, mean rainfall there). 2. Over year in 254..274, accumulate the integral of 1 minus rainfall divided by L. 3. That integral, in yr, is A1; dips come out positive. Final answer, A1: 0.60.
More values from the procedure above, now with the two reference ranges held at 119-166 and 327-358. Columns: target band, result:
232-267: -1.8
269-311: 1.0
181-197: -1.0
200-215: -1.6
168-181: -0.5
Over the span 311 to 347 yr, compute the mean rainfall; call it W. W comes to 3.79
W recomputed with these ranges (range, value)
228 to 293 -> 4.41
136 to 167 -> 5.04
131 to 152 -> 5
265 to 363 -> 3.9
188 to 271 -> 4.83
